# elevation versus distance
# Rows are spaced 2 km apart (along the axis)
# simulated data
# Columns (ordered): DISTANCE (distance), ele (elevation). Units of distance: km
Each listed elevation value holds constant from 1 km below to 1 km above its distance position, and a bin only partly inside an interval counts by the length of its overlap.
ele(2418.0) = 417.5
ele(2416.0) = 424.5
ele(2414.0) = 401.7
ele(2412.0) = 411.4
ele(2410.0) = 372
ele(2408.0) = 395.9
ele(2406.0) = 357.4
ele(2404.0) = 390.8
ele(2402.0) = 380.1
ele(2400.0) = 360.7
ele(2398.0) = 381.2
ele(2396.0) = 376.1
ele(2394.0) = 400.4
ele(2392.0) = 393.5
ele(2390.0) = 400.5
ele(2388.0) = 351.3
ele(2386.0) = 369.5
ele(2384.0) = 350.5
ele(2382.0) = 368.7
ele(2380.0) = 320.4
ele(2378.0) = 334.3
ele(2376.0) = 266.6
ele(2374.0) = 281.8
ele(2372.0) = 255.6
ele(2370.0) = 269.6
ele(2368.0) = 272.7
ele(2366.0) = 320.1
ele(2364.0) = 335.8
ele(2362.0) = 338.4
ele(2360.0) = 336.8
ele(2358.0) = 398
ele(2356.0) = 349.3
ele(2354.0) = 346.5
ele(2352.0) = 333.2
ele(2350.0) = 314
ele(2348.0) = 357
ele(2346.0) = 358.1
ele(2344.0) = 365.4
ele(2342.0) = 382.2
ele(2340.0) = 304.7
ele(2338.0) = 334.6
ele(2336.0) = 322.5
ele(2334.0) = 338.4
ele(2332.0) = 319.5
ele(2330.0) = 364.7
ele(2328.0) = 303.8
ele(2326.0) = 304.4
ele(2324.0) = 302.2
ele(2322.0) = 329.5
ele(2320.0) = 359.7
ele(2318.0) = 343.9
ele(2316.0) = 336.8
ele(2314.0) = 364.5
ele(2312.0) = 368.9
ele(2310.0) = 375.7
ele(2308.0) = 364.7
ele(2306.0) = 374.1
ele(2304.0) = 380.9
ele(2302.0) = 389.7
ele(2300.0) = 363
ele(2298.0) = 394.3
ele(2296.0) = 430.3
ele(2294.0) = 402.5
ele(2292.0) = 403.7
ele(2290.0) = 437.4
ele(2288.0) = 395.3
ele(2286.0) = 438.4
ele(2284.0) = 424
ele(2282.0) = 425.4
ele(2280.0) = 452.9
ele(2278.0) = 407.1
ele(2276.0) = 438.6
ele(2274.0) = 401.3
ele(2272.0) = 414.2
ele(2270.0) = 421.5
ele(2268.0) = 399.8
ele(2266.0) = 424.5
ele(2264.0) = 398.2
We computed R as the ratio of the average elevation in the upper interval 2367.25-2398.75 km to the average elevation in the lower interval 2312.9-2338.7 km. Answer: 1.01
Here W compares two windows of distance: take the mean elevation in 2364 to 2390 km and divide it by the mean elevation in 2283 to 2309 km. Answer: 0.79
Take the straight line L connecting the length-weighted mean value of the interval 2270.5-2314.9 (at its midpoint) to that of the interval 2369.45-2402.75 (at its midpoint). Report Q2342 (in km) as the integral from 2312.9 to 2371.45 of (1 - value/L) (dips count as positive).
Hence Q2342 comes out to 6.0 km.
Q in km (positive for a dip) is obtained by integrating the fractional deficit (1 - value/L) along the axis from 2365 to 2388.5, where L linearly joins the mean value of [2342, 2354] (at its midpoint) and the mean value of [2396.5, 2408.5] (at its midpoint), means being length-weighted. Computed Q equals 3.3 km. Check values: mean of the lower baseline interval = 349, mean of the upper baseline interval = 377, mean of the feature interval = 313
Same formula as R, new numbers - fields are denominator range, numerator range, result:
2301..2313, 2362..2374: 0.78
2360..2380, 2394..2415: 1.28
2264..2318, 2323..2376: 0.82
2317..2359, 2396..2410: 1.11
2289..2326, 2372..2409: 0.96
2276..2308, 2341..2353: 0.86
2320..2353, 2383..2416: 1.14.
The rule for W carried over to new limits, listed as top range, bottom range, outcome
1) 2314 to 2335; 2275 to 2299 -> 0.79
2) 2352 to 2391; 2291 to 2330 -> 0.91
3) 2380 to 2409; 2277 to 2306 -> 0.92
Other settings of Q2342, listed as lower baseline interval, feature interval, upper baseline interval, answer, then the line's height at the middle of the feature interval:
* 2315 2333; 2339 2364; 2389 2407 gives 0.1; 349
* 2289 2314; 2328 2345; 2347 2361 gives 1.0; 362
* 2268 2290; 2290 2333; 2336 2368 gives 2.7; 386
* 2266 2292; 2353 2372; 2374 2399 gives 2.3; 371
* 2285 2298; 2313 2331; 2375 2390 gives 2.6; 391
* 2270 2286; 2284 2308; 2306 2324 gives -0.6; 390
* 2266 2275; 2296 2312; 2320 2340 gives -0.8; 363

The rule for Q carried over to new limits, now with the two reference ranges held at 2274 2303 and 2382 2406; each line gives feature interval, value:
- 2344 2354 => 1.24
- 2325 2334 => 1.68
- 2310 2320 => 1.19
